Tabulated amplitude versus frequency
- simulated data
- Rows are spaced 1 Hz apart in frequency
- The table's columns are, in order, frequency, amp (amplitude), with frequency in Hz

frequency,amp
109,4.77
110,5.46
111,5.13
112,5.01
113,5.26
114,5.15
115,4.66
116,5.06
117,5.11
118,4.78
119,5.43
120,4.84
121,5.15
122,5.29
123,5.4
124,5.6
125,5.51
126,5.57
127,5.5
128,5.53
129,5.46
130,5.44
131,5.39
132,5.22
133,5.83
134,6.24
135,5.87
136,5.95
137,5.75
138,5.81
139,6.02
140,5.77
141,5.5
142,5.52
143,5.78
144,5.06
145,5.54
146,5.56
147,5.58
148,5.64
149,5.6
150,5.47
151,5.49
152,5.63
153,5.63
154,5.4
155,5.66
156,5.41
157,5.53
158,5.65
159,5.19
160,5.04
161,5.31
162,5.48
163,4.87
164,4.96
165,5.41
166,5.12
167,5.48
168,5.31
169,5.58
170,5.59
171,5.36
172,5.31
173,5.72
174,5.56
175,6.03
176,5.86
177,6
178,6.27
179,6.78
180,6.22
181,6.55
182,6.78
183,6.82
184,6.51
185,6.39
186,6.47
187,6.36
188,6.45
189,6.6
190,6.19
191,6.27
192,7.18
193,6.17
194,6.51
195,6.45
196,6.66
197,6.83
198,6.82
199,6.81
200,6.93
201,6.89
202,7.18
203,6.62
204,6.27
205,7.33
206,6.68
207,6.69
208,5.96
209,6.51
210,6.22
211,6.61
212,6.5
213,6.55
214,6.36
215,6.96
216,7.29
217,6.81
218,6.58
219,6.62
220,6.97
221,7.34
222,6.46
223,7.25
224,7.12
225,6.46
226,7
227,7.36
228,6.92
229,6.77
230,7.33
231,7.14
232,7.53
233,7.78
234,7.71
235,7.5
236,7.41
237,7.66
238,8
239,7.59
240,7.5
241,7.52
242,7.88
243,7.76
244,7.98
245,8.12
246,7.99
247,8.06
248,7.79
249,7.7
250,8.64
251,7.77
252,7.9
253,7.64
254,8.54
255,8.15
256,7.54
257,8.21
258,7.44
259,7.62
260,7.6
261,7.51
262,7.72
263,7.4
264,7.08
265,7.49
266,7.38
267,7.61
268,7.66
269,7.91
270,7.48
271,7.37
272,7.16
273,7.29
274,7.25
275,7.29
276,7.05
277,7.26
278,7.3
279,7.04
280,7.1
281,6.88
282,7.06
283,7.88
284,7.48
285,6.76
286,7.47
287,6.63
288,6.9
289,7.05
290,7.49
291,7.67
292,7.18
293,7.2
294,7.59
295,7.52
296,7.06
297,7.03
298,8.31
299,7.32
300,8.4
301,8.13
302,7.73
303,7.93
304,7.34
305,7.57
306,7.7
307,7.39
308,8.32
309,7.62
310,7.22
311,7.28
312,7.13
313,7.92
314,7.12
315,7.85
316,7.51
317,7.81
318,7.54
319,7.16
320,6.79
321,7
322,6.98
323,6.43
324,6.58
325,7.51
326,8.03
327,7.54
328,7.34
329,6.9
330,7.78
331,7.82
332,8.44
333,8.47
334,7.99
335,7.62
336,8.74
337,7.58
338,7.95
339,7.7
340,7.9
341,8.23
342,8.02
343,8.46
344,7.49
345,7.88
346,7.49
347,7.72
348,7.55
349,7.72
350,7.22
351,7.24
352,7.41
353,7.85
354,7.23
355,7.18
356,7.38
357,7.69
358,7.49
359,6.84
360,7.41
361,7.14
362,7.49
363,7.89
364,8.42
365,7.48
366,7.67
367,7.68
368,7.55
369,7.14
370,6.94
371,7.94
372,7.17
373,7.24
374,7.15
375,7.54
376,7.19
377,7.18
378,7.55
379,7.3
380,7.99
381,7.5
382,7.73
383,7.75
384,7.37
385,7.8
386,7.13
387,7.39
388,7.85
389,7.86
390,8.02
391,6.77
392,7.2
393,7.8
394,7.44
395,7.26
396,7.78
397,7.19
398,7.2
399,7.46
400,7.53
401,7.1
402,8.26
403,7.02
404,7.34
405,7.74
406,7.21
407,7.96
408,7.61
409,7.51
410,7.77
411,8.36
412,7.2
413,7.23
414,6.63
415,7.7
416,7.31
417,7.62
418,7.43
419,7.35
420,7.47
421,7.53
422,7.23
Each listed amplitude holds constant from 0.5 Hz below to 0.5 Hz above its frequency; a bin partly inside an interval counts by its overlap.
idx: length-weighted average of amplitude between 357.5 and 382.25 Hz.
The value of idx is 7.46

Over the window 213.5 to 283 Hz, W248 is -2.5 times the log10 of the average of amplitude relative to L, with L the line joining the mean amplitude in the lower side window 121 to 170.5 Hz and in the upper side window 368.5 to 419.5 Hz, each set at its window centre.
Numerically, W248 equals -0.18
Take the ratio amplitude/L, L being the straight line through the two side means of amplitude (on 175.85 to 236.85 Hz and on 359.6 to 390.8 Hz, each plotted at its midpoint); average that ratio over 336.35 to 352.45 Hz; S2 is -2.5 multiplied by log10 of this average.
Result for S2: -0.05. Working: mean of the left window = 6.76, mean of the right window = 7.52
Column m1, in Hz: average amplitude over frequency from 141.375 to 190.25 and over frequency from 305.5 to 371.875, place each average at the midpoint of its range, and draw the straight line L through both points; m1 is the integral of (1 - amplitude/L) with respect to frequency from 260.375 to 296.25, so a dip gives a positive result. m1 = -2.0 Hz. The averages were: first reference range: 5.75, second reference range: 7.57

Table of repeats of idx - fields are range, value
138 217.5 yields 6.06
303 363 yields 7.56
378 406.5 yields 7.5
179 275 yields 7.15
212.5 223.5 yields 6.84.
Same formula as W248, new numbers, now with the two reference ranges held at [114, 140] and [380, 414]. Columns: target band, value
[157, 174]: 0.08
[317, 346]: -0.09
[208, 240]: -0.14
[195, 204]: -0.13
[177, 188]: -0.11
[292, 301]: -0.12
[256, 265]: -0.17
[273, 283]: -0.09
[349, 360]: -0.03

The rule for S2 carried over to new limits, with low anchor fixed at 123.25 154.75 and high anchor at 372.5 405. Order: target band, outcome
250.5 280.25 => -0.15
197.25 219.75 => -0.10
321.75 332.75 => -0.06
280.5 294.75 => -0.08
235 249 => -0.22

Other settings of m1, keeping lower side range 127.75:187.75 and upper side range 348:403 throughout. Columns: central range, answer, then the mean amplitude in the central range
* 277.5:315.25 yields -3.32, 7.43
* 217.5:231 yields -1.51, 6.94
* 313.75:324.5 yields -0.23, 7.16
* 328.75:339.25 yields -1.18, 7.94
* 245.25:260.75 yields -3.41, 7.9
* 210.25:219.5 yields -0.77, 6.68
